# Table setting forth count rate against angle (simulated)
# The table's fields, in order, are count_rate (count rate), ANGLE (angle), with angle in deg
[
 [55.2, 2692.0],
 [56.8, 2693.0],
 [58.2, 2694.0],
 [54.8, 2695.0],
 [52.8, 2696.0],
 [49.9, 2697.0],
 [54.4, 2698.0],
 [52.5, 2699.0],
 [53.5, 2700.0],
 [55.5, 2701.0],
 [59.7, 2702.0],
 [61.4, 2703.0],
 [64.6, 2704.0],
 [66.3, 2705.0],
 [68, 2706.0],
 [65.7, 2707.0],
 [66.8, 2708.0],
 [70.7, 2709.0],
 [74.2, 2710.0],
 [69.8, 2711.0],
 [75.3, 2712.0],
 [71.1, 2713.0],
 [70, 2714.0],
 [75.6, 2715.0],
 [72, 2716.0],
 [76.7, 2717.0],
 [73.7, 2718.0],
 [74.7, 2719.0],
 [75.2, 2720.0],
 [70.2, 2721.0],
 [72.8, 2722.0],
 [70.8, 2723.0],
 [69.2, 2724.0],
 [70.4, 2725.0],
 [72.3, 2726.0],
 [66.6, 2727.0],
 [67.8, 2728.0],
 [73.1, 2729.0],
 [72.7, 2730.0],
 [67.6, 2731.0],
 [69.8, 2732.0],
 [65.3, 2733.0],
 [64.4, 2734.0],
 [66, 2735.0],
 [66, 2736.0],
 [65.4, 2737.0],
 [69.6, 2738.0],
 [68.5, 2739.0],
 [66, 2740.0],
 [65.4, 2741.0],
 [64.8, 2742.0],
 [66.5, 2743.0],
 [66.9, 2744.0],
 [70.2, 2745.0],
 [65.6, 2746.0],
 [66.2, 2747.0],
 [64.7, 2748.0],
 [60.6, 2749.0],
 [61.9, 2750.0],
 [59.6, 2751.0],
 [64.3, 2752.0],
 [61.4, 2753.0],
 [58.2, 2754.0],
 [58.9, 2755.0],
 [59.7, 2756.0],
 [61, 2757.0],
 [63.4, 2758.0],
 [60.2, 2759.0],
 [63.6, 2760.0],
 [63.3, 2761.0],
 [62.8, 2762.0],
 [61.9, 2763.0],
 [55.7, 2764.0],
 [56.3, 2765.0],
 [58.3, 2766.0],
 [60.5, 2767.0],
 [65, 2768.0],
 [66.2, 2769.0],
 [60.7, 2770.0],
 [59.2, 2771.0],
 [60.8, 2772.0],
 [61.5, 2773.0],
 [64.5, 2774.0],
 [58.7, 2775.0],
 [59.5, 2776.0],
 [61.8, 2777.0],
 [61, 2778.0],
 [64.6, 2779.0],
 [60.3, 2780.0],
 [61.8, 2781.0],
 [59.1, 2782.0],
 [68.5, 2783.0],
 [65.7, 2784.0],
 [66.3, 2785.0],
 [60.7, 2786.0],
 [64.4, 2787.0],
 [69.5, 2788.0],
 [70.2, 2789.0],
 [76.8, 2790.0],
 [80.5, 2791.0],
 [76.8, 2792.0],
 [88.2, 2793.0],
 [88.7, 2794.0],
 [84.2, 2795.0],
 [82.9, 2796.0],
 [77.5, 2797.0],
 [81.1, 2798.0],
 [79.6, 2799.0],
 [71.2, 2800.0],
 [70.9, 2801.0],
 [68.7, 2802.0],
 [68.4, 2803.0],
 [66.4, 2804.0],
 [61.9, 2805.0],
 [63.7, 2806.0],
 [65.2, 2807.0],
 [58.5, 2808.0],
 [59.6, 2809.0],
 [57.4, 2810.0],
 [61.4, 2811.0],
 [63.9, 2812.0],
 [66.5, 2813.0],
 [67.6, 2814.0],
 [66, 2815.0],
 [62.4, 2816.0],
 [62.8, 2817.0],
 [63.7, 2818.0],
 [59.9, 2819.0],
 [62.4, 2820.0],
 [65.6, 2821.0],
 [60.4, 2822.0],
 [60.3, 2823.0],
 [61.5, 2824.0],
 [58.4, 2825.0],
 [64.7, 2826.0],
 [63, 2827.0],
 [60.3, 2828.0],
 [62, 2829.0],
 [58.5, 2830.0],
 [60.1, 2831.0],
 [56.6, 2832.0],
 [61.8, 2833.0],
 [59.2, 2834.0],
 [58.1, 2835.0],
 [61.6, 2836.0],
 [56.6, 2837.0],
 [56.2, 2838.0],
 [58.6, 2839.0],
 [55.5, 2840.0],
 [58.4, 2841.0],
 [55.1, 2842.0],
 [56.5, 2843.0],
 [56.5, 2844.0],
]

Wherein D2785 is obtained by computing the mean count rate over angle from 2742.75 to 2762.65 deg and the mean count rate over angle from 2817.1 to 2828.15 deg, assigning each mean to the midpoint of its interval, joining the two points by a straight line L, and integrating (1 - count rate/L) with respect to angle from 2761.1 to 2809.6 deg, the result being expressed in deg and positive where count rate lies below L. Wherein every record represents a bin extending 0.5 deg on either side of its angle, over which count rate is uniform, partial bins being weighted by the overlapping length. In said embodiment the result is -3.5 deg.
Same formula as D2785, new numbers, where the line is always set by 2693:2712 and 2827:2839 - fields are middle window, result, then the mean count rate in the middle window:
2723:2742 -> -2.26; 68.1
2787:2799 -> -3.83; 79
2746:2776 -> -0.48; 61.4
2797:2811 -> -1.76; 67.3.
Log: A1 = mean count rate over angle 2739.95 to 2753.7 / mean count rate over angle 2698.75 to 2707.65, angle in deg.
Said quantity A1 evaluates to 1.05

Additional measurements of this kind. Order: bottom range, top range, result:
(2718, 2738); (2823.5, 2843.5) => 0.85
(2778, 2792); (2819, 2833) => 0.91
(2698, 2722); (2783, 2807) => 1.08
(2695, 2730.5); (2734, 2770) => 0.94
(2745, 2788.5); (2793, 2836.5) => 1.06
